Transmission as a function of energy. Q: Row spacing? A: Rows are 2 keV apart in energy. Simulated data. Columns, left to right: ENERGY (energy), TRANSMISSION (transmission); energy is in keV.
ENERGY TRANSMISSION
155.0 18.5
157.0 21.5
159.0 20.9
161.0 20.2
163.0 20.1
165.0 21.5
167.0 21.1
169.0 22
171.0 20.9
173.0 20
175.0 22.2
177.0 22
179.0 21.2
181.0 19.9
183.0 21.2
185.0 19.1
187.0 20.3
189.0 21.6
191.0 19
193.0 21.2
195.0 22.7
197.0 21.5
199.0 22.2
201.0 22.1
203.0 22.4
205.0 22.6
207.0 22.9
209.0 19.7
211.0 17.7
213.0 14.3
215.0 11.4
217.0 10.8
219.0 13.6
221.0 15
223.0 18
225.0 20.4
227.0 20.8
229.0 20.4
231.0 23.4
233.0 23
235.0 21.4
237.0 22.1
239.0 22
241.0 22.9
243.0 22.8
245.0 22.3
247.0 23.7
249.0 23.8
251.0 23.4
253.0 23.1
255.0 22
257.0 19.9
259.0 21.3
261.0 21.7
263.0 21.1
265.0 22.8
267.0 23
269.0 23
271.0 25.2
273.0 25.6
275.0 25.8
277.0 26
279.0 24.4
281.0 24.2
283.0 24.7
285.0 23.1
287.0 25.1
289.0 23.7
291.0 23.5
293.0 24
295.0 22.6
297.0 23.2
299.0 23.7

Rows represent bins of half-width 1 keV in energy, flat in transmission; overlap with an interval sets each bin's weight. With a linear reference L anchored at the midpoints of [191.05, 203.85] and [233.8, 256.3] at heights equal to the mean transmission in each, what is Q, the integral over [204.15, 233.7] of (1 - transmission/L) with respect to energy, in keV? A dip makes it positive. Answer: 5.3 keV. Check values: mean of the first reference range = 21.8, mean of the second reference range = 22.6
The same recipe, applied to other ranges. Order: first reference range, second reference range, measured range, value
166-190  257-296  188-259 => 5.52 keV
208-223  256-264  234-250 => -3.55 keV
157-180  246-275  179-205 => 0.51 keV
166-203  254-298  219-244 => 1.83 keV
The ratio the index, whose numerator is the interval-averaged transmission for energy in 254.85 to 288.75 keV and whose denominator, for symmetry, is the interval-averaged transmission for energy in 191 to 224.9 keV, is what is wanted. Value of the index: 1.26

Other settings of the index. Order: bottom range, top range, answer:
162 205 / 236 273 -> 1.07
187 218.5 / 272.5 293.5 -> 1.26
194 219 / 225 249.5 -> 1.17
